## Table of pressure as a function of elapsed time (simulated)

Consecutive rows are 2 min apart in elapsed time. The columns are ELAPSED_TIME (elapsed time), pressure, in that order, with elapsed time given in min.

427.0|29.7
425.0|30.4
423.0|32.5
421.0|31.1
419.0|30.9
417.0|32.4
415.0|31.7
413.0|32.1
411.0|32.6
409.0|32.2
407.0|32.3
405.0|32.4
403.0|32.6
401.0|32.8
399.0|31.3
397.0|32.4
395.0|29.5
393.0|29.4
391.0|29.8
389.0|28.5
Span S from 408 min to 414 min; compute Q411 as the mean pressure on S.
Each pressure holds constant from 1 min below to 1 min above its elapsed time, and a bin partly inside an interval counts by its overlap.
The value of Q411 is 32.3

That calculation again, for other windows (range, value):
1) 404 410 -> 32.3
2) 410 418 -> 32.2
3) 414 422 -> 31.5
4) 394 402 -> 31.5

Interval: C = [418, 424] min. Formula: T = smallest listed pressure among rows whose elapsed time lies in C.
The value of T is 30.9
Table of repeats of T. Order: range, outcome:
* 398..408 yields 31.3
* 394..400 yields 29.5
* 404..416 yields 31.7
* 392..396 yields 29.4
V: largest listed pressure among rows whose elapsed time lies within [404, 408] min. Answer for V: 32.4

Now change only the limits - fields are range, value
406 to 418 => 32.6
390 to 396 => 29.8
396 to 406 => 32.8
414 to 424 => 32.5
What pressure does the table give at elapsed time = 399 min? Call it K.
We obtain 31.3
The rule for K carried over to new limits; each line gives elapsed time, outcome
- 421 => 31.1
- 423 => 32.5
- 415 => 31.7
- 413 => 32.1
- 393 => 29.4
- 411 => 32.6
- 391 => 29.8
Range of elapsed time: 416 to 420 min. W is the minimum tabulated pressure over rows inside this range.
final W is 30.9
